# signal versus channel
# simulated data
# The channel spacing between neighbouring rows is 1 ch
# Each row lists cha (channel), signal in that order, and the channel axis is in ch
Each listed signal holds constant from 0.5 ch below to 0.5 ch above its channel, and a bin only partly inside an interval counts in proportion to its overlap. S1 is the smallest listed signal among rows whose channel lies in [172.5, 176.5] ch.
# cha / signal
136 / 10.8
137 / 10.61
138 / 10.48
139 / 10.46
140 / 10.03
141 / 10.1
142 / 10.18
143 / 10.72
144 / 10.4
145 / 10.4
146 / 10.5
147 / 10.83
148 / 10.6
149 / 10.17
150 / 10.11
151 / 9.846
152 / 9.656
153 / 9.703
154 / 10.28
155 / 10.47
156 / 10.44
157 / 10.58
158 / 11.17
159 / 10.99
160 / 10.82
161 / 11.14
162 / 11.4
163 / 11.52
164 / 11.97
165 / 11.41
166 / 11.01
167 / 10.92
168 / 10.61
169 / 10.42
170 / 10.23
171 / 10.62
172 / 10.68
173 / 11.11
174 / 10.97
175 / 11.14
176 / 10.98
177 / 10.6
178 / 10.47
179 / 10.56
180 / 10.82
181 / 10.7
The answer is 10.97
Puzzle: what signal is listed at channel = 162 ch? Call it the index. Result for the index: 11.4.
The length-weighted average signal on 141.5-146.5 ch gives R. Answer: 10.4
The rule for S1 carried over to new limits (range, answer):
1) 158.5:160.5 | 10.82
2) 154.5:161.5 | 10.44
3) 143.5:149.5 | 10.17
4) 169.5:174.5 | 10.23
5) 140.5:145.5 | 10.1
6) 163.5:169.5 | 10.42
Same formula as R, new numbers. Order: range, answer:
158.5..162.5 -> 11.1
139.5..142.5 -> 10.1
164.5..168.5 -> 11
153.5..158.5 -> 10.6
